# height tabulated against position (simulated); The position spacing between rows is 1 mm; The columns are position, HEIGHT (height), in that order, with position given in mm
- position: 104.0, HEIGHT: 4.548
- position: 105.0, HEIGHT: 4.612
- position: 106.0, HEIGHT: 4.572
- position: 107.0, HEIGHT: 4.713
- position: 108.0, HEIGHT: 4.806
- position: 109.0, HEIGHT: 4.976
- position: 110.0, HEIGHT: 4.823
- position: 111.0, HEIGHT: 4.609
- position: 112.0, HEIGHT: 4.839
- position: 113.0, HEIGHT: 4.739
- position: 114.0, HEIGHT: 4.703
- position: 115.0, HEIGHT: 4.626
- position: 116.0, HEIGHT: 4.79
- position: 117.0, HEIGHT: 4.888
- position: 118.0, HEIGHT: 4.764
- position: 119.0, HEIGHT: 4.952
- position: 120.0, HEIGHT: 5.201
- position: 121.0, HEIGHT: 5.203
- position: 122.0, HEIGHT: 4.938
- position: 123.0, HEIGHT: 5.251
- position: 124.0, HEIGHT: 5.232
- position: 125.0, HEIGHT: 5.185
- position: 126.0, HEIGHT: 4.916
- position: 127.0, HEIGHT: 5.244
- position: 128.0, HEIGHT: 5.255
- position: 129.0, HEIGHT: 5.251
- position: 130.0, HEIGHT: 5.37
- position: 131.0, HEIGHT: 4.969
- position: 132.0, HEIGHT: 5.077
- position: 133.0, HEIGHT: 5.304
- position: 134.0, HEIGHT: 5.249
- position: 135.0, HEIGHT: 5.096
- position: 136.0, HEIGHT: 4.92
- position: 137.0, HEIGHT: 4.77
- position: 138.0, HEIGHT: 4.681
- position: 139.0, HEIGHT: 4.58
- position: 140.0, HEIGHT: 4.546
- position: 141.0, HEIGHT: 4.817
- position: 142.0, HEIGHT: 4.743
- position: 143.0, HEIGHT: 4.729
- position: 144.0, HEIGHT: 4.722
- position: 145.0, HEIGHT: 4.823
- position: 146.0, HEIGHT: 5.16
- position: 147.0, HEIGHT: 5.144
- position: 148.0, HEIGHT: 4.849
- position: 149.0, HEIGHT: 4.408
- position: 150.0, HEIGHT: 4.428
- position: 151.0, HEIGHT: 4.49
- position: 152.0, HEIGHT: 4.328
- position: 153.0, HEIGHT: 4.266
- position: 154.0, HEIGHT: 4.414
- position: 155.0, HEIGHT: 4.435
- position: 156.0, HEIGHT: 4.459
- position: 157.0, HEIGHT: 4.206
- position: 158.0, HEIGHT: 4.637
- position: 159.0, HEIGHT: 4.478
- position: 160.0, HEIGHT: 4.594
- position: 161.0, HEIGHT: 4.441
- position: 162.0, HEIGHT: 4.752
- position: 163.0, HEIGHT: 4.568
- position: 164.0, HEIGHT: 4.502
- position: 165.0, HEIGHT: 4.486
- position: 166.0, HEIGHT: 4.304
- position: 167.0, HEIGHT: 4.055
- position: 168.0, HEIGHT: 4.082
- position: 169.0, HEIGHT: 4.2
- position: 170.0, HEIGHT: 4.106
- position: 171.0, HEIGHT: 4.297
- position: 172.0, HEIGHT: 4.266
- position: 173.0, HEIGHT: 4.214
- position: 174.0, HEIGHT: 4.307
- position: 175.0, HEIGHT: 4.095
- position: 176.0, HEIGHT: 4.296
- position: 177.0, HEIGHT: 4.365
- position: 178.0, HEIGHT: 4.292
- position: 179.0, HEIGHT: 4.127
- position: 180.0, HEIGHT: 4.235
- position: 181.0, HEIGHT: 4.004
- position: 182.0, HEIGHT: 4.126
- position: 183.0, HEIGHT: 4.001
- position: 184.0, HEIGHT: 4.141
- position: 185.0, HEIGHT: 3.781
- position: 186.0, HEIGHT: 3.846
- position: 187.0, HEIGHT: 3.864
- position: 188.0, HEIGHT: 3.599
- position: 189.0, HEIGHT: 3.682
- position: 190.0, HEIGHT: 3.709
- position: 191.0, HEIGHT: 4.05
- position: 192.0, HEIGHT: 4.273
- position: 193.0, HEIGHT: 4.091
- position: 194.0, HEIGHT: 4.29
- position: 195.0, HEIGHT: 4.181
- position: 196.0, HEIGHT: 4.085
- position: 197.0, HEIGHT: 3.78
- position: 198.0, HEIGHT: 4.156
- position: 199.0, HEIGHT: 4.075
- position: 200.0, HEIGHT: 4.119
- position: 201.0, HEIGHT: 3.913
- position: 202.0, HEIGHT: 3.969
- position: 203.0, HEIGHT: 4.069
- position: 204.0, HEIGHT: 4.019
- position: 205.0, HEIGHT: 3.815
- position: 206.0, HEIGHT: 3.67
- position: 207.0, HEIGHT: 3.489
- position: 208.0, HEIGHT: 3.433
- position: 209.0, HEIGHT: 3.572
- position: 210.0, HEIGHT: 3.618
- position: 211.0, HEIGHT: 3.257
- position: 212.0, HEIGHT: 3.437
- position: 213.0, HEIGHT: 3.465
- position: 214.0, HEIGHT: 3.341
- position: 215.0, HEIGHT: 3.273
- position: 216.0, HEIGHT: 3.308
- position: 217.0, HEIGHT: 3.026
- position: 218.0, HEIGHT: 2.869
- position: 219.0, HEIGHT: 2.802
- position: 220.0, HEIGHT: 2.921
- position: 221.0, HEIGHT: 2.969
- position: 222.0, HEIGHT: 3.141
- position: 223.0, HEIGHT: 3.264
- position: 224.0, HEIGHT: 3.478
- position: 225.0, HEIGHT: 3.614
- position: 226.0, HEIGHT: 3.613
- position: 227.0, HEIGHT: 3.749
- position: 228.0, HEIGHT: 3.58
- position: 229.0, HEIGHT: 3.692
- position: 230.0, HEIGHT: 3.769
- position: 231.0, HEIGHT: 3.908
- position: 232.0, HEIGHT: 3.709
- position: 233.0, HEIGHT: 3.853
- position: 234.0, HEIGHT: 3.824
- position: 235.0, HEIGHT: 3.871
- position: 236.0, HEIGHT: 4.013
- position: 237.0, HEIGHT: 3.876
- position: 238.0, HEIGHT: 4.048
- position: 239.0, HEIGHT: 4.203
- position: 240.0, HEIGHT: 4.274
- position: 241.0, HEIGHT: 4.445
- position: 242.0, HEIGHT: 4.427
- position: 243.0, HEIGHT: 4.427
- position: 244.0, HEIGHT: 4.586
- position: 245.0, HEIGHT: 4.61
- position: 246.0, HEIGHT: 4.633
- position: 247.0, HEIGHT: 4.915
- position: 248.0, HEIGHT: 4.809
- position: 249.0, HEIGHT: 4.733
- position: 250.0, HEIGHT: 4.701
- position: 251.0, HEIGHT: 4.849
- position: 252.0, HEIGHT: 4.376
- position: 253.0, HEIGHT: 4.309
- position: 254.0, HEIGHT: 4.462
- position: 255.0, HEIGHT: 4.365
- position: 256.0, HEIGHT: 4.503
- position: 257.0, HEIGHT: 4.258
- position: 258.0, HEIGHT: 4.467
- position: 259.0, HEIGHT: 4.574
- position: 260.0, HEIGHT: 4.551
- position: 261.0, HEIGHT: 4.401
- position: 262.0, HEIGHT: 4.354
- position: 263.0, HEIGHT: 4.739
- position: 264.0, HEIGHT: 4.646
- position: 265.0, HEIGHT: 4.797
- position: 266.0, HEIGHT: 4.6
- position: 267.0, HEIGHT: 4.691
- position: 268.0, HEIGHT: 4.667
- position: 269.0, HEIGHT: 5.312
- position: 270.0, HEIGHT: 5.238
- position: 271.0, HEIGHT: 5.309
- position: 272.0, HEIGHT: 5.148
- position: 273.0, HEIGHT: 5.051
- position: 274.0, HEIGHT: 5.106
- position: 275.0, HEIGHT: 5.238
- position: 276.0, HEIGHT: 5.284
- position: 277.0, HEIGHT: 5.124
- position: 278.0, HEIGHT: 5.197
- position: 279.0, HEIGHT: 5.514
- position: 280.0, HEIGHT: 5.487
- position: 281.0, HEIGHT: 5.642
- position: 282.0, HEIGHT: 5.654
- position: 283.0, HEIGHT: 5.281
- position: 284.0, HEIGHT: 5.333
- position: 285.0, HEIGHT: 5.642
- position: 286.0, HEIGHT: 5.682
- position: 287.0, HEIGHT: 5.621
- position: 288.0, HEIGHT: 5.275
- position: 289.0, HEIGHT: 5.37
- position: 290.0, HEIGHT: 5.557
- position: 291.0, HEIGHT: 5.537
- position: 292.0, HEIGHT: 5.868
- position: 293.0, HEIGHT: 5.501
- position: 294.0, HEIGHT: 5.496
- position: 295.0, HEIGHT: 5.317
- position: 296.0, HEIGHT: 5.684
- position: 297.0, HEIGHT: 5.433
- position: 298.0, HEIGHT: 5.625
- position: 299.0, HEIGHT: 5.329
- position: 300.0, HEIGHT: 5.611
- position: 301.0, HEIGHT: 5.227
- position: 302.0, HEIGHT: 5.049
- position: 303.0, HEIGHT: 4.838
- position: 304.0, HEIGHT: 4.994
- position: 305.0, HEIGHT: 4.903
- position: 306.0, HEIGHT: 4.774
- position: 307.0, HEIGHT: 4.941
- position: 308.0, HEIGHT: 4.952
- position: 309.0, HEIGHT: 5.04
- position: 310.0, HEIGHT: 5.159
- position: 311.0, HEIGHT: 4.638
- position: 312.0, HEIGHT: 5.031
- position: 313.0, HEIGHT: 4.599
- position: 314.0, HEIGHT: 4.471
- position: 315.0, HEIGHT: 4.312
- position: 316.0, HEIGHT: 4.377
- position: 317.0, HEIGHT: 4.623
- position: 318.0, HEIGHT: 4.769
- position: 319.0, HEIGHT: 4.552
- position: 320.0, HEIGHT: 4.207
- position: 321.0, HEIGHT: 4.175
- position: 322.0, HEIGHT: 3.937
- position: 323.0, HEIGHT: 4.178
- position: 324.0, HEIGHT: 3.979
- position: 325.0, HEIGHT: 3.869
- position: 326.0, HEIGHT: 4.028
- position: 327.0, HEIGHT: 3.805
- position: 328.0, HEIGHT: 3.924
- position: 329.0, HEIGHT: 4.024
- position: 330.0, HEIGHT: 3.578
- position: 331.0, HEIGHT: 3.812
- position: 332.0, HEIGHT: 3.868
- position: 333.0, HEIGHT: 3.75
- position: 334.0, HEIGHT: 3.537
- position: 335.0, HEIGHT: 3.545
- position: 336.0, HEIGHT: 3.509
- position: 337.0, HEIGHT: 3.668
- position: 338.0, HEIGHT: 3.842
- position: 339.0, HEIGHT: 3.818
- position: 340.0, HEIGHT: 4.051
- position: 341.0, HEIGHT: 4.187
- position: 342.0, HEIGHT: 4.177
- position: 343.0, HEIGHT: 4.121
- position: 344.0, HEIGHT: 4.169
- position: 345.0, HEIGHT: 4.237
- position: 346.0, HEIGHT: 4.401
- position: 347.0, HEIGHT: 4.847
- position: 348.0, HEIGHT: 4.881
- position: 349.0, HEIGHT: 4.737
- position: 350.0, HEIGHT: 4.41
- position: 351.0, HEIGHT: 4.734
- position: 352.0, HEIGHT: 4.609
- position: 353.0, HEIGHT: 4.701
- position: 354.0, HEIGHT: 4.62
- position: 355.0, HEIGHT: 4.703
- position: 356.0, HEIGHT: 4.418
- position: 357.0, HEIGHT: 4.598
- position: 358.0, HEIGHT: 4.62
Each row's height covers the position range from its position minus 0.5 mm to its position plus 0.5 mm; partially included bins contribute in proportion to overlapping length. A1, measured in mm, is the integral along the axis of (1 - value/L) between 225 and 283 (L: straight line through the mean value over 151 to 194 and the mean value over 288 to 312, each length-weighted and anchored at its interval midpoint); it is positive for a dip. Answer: 3.87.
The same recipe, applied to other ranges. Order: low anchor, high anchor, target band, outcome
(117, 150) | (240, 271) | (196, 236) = 9.7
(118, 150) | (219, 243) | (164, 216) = 3.8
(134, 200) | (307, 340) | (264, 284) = -4.4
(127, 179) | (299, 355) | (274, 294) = -4.6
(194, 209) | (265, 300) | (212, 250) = 5.4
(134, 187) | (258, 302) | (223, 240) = 3.8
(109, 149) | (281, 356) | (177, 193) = 2.8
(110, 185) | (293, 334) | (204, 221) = 4.7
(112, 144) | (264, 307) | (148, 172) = 3.0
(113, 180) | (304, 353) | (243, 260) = -0.4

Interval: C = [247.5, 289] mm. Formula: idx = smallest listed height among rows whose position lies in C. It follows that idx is 4.258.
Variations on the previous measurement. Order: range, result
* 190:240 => 2.802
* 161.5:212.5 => 3.257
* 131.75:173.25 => 4.055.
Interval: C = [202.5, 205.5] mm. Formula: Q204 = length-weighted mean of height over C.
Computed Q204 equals 3.97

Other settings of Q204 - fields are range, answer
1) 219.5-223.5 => 3.07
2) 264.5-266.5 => 4.7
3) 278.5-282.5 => 5.57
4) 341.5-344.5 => 4.16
